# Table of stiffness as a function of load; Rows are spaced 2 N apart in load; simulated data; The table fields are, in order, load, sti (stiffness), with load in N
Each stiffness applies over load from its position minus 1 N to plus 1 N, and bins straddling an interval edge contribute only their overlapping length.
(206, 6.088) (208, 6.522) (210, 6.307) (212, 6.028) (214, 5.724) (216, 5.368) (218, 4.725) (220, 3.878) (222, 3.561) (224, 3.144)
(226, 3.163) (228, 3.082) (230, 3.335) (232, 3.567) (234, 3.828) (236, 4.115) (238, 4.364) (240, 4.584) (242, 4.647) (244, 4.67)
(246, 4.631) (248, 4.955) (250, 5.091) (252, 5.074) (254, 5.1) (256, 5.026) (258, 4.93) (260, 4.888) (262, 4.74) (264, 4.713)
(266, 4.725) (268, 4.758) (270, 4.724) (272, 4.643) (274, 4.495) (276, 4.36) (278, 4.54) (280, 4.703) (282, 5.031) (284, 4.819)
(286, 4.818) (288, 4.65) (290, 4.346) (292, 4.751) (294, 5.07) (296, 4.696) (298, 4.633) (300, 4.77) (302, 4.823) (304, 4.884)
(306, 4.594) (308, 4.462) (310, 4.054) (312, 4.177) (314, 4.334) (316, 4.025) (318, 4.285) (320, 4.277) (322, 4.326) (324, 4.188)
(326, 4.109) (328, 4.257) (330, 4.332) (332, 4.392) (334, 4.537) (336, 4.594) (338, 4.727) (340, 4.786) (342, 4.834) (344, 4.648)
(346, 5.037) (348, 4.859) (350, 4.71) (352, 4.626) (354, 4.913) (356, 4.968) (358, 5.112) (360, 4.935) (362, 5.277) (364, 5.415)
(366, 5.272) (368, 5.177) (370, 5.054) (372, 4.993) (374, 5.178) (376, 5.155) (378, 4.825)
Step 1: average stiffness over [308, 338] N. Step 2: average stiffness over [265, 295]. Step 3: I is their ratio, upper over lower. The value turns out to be 0.92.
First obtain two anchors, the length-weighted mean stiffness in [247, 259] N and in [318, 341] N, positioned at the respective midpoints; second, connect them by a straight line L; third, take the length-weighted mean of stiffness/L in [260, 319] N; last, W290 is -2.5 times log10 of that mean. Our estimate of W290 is 0.03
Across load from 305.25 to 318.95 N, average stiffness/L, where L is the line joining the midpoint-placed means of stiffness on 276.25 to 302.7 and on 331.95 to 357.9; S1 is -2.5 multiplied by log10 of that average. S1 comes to 0.11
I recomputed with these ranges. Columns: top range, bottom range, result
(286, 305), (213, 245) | 1.15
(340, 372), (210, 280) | 1.10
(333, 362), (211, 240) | 1.16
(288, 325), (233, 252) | 0.98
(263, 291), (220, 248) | 1.19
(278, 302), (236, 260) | 0.99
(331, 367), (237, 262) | 1.01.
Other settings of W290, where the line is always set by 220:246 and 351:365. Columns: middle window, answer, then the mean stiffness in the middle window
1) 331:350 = 0.036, 4.71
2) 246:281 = -0.155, 4.79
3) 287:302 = -0.063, 4.71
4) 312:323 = 0.101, 4.24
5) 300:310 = -0.023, 4.63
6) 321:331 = 0.120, 4.24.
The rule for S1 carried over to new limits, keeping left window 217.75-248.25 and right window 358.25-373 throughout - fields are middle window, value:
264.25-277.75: -0.07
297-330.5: 0.07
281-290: -0.08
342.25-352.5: 0.05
